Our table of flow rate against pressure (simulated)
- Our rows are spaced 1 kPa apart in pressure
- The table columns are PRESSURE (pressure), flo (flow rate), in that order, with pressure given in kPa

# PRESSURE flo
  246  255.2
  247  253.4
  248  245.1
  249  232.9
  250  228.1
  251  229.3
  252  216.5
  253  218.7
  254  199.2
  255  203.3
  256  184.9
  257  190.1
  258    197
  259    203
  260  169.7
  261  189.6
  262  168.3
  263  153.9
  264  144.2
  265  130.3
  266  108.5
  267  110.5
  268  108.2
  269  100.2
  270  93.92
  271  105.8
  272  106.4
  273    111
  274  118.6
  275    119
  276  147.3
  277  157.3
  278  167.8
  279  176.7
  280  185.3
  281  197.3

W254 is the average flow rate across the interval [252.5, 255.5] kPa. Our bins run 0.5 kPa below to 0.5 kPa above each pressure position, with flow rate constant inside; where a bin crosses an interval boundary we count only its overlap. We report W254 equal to 207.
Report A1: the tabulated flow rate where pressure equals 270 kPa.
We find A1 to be 93.92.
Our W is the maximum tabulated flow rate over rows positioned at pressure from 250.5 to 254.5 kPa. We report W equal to 229.3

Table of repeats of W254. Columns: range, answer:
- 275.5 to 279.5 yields 162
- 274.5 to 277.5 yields 141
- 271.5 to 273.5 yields 109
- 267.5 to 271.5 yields 102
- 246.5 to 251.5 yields 238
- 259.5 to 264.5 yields 165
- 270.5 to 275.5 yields 112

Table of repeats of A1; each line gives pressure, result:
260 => 169.7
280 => 185.3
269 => 100.2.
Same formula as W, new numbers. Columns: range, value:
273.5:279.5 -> 176.7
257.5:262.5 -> 203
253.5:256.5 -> 203.3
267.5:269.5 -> 108.2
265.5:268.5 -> 110.5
